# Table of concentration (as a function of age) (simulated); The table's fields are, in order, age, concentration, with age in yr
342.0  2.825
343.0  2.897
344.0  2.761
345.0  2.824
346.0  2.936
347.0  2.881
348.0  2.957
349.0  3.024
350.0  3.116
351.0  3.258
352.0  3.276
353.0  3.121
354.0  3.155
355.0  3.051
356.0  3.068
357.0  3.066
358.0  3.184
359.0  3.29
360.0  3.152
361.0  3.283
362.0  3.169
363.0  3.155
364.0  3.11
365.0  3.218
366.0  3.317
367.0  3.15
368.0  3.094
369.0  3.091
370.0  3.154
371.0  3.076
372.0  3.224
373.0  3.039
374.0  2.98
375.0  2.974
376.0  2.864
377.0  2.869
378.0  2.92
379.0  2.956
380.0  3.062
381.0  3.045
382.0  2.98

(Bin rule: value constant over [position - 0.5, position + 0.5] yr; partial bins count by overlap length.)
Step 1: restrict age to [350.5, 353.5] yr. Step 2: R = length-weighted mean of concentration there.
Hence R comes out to 3.22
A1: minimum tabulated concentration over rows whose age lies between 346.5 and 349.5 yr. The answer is 2.881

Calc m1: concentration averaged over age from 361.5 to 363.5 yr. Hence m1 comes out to 3.16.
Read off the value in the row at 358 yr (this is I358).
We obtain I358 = 3.184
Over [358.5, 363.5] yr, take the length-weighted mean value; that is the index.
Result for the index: 3.21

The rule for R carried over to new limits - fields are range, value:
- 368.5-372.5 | 3.14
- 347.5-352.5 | 3.13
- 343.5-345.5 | 2.79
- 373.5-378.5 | 2.92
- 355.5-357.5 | 3.07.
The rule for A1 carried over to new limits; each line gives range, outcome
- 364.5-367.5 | 3.15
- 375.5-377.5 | 2.864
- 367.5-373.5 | 3.039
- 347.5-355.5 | 2.957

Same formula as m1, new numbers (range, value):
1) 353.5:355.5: 3.1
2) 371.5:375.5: 3.05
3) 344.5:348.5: 2.9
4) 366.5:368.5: 3.12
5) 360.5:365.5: 3.19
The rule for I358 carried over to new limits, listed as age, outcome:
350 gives 3.116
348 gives 2.957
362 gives 3.169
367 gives 3.15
